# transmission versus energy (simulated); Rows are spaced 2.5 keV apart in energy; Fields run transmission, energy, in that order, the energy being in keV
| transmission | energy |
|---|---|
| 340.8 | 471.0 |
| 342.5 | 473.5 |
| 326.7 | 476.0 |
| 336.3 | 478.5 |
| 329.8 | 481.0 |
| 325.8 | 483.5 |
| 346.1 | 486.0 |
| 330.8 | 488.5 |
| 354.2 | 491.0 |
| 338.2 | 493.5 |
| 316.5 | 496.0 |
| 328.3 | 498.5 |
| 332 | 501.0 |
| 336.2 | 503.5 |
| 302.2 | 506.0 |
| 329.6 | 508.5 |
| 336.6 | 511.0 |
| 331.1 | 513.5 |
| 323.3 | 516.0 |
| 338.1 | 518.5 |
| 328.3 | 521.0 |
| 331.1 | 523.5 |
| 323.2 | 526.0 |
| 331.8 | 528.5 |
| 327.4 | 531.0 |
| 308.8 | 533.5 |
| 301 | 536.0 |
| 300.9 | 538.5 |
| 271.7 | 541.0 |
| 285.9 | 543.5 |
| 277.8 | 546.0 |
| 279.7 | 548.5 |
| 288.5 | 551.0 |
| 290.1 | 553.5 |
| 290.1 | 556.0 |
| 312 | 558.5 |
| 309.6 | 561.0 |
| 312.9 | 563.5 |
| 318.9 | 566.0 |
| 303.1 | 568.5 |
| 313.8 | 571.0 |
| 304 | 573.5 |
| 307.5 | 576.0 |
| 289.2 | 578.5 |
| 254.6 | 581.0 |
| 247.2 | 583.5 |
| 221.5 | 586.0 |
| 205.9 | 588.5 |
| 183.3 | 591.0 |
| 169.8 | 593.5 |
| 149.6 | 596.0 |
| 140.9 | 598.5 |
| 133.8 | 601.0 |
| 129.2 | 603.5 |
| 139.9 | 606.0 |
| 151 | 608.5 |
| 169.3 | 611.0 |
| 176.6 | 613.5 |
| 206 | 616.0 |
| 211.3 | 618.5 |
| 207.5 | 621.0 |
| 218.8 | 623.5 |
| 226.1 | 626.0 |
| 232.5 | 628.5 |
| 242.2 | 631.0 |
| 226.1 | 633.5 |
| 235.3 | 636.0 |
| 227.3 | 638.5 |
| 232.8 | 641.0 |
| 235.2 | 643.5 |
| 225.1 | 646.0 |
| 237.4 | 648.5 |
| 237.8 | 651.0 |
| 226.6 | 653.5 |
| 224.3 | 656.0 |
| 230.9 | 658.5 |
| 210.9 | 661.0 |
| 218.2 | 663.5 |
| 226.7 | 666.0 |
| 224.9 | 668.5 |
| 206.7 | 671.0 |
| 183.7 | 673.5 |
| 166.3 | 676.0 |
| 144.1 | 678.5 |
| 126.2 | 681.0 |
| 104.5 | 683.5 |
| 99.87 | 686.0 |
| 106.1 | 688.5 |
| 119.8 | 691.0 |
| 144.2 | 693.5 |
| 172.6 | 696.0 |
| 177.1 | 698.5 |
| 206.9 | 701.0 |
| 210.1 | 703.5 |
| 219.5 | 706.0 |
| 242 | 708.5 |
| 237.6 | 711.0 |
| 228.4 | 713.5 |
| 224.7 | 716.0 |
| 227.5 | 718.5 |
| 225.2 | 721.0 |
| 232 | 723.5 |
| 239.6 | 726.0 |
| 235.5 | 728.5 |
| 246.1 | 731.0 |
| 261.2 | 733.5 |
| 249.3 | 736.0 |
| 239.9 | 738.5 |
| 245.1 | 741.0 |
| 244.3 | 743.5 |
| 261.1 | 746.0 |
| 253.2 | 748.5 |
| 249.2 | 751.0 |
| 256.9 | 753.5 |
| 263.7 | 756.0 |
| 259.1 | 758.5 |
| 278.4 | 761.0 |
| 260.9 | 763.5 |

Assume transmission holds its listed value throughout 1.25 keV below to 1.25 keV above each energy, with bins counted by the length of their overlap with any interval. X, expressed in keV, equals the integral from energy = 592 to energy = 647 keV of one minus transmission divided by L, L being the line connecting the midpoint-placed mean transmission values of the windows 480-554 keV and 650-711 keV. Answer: 8.9 keV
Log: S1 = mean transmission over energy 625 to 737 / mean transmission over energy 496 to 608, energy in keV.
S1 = 0.75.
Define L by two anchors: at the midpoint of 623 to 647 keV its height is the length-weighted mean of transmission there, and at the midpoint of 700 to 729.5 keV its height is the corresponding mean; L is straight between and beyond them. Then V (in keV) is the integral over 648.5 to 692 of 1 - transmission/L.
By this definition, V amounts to 9.0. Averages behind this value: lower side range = 231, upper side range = 228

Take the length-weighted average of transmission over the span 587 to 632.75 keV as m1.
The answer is 184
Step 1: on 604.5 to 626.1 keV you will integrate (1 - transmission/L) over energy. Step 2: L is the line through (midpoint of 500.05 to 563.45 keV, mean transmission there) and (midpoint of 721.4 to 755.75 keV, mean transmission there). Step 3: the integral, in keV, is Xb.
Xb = 7.44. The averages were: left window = 311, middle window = 187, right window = 247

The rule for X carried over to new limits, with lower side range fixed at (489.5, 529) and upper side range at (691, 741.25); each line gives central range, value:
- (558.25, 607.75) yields 9.8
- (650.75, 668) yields 1.8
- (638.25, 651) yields 1.3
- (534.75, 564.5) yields 1.5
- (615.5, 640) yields 3.9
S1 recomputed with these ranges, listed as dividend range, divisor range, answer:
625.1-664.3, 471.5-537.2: 0.70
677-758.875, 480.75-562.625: 0.66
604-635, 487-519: 0.60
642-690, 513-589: 0.64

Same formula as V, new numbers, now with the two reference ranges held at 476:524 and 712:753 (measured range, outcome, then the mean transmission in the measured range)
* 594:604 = 5.2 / 141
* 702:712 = 1.0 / 227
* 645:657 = 1.9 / 230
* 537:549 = 1.2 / 284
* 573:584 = 0.7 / 281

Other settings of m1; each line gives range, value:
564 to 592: 270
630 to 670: 229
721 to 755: 246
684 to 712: 174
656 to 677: 210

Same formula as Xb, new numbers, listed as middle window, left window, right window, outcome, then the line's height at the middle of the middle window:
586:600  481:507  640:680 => 4.70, 261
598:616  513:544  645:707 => 6.80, 247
